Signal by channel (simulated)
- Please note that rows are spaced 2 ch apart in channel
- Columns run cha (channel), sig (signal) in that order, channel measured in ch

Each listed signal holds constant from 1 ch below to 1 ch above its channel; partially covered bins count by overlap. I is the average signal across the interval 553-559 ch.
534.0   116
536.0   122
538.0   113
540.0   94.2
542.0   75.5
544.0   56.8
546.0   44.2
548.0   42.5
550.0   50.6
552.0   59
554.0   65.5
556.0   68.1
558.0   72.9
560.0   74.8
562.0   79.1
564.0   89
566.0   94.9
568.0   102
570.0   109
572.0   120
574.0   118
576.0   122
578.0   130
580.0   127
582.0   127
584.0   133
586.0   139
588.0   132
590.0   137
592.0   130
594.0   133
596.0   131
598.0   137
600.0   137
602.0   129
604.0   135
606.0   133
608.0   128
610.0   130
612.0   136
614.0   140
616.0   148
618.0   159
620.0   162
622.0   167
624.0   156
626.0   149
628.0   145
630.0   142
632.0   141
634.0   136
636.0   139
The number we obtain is 68.8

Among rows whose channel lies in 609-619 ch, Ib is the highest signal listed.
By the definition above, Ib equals 159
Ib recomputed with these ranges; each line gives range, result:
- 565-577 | 122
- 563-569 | 102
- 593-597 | 133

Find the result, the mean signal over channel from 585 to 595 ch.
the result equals 134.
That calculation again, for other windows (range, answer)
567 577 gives 114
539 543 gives 84.8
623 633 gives 147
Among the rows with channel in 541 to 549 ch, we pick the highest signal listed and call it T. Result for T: 75.5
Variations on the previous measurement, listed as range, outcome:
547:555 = 65.5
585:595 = 139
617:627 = 167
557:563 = 79.1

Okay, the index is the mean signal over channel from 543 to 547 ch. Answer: 50.5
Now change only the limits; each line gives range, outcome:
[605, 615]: 133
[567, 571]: 106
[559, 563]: 76.9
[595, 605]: 134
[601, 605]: 132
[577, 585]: 129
